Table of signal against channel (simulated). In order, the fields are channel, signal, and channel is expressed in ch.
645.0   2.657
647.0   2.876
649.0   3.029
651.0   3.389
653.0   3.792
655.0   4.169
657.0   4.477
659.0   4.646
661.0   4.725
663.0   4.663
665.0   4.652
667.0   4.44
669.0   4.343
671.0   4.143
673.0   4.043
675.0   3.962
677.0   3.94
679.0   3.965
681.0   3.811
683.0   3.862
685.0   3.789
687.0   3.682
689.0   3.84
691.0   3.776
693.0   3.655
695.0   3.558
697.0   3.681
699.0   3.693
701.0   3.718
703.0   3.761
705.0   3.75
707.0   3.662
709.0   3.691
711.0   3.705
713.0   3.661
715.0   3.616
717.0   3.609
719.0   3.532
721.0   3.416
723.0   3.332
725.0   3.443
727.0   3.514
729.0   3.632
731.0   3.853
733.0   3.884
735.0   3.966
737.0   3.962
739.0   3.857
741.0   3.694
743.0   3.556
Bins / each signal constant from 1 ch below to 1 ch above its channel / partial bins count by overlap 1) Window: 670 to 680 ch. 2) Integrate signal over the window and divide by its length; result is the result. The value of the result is 4.01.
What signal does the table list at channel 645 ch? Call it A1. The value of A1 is 2.657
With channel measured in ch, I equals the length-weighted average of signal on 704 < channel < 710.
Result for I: 3.7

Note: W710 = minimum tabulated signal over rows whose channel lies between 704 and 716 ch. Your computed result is 3.616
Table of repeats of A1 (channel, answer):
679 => 3.965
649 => 3.029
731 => 3.853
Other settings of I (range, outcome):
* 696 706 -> 3.72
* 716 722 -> 3.52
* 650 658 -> 3.96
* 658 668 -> 4.63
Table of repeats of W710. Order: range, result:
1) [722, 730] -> 3.332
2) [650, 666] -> 3.389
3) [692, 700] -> 3.558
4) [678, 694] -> 3.655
